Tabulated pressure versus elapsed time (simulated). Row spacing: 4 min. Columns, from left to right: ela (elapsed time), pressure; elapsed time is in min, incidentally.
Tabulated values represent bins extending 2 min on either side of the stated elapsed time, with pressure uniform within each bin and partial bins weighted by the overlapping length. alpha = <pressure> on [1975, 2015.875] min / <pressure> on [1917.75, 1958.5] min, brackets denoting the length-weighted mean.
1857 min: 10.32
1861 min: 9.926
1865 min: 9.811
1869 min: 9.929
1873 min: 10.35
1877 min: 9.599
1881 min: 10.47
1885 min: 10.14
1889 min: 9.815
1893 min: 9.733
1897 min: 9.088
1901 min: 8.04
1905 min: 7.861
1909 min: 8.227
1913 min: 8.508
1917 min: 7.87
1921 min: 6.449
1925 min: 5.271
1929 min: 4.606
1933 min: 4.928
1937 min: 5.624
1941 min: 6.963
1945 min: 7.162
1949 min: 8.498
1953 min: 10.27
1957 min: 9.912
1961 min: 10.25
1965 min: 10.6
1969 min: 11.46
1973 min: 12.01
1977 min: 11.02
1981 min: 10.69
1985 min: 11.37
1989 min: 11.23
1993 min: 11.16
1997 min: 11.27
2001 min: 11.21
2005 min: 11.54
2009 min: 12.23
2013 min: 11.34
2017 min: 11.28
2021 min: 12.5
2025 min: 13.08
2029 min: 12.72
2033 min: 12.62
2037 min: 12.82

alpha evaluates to 1.62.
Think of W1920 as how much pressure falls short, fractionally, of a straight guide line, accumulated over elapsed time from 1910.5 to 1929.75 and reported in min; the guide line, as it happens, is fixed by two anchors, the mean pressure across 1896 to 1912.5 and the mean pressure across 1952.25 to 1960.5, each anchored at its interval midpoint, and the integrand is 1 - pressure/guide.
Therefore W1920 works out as 4.55 min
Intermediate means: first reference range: 8.28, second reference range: 10.1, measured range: 6.71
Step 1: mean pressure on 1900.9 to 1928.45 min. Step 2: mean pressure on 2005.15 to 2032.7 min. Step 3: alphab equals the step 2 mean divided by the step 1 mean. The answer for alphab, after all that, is 1.67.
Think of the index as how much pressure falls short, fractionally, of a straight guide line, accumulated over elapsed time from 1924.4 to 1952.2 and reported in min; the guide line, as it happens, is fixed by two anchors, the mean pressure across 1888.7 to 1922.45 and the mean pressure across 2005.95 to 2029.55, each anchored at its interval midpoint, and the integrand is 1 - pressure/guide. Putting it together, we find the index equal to 9.2 min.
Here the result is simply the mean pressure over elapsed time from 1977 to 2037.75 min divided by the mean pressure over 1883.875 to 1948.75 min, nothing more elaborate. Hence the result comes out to 1.57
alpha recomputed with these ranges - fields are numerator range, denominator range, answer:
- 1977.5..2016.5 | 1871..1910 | 1.21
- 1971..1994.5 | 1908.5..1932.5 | 1.70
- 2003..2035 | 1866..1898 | 1.23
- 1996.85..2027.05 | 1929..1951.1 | 1.83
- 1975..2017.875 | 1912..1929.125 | 1.70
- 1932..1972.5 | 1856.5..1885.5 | 0.87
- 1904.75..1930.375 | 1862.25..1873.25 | 0.70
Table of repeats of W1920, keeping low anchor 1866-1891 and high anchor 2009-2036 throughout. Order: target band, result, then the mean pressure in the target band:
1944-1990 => 4.0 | 10.4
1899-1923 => 6.2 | 7.83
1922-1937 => 7.9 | 5.13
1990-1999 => 0.5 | 11.2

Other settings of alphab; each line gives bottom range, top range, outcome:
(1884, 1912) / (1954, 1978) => 1.21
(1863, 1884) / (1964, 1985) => 1.12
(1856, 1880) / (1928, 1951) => 0.64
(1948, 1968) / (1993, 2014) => 1.14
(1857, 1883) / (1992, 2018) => 1.14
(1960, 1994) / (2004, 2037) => 1.10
